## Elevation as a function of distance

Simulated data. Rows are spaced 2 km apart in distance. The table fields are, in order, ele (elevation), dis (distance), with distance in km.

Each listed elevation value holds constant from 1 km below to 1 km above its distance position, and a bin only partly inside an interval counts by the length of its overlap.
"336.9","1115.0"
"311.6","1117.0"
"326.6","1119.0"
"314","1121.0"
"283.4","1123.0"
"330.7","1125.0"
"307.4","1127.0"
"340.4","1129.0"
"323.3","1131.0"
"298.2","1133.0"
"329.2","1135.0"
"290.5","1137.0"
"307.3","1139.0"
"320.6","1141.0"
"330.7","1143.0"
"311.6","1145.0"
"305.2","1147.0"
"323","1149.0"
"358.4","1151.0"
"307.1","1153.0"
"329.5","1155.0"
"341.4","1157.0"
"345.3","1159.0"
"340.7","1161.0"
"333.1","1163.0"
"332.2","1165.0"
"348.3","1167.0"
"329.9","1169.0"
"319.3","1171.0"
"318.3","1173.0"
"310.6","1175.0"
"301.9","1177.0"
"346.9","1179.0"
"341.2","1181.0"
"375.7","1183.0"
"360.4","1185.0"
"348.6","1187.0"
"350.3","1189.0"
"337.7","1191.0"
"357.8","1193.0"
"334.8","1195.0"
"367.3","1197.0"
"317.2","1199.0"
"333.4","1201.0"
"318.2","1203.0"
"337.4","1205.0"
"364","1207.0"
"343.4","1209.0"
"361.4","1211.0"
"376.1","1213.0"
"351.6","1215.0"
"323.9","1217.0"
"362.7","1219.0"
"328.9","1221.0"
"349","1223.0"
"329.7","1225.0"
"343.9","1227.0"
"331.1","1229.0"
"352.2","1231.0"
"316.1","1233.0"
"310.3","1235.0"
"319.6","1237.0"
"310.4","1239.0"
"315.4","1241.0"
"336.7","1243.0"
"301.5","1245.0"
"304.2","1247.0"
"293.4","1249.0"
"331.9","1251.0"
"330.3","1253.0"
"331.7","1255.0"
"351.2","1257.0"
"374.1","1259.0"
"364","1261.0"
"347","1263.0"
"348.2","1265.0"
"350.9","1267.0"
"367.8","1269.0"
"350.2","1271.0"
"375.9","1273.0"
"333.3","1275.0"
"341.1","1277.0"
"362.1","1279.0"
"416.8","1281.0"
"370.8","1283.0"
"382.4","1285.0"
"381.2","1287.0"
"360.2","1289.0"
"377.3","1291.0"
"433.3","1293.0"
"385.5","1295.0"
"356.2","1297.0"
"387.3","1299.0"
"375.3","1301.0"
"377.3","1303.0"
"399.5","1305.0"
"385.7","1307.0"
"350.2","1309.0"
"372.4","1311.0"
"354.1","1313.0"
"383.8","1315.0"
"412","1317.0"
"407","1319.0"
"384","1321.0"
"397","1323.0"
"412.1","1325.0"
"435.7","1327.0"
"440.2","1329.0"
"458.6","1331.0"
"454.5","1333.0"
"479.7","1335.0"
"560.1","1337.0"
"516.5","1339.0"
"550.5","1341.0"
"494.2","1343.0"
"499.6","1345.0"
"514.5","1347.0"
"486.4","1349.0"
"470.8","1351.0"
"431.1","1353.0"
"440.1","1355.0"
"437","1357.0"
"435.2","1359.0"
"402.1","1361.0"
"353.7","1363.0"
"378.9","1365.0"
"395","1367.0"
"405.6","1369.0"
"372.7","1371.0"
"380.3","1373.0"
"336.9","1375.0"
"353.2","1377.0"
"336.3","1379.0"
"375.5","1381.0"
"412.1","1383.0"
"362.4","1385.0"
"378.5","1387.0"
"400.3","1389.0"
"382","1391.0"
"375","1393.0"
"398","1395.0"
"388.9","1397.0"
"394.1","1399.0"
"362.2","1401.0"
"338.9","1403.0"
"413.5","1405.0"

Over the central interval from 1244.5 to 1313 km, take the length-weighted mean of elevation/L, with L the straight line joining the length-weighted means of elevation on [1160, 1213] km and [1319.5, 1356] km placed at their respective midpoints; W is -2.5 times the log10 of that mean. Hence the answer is 0.16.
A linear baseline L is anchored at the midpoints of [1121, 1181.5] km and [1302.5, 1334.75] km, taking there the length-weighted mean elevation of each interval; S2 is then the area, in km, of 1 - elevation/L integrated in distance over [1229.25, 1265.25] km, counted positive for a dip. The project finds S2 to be 3.9 km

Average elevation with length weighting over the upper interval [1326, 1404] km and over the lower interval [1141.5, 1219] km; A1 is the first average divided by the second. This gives 1.2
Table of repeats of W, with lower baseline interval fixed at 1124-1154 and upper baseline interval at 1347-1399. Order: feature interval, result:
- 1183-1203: -0.03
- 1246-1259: 0.09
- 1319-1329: -0.08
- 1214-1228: 0.02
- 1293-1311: -0.02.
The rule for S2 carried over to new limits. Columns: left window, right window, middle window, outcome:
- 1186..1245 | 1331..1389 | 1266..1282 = 0.5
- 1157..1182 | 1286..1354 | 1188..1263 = 5.9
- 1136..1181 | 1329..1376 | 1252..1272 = 2.0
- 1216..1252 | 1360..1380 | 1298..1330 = -3.6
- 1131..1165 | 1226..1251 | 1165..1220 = -3.4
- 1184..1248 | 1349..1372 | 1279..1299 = -0.4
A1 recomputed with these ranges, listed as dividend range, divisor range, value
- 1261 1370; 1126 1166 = 1.26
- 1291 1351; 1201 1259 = 1.29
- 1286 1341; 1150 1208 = 1.22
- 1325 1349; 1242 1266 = 1.46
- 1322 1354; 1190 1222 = 1.38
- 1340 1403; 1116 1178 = 1.27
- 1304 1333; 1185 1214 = 1.16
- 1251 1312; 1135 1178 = 1.13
